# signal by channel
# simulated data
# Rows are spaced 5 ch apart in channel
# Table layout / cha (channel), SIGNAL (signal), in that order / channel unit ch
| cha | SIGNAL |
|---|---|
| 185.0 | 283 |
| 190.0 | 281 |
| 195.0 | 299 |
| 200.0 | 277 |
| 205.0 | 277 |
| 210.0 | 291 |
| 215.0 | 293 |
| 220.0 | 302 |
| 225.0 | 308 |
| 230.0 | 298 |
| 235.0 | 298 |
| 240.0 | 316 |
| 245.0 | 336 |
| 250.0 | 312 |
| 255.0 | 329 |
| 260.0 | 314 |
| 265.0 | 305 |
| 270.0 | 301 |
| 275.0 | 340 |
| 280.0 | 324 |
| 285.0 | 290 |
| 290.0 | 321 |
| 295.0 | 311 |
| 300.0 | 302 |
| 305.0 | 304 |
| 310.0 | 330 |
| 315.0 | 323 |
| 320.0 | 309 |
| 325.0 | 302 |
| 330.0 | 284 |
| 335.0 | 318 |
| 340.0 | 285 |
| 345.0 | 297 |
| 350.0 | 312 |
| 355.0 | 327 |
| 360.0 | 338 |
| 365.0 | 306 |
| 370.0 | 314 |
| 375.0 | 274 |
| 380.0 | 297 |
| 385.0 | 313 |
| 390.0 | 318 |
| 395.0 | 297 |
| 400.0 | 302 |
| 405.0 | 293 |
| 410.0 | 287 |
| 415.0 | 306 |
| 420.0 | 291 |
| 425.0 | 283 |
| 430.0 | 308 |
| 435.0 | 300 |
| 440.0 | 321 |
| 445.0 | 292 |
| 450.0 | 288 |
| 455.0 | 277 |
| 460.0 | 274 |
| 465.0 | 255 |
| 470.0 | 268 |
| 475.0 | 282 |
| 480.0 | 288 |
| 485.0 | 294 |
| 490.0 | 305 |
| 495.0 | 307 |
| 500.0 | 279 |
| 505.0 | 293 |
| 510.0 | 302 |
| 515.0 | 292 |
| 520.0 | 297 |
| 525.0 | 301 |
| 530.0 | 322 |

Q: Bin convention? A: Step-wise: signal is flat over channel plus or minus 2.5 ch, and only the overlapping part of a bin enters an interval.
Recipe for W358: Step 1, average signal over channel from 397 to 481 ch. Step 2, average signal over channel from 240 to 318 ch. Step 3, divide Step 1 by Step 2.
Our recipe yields 0.91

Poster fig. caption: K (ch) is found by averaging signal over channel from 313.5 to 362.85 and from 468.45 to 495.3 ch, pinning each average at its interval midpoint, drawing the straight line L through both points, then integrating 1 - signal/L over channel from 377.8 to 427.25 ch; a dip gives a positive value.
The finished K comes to 0.31 ch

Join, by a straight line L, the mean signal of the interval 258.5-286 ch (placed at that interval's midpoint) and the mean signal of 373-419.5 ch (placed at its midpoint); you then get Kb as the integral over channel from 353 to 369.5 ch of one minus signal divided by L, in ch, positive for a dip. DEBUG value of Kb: -1.1 ch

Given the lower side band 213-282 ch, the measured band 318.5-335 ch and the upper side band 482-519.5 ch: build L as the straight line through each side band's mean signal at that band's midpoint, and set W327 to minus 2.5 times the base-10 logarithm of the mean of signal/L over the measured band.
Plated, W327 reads 0.02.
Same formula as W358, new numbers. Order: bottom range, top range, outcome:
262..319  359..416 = 0.97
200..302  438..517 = 0.94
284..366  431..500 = 0.93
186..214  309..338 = 1.08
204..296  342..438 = 0.98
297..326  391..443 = 0.96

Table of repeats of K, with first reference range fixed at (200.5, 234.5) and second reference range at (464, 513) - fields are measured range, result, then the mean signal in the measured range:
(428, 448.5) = -1.1 ch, 304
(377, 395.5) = -1.0 ch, 306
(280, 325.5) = -3.0 ch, 311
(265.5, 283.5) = -1.6 ch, 318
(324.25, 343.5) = -0.3 ch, 297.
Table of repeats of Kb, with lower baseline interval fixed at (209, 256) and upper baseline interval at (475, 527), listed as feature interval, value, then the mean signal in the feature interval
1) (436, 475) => 1.90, 283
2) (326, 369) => -0.82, 308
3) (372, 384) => 0.44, 290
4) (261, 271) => 0.05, 305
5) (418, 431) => 0.27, 292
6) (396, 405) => 0.04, 299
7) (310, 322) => -0.59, 319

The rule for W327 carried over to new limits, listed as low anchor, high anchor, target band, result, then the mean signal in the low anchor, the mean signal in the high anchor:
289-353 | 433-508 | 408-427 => 0.01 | 307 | 288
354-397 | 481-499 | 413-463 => 0.04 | 309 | 299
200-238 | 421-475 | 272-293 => -0.09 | 294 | 287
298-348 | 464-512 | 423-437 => -0.01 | 306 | 288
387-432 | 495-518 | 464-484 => 0.07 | 298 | 293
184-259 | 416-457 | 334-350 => -0.01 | 301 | 296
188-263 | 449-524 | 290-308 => -0.04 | 302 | 287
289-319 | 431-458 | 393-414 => 0.02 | 315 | 296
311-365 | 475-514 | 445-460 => 0.06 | 310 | 294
